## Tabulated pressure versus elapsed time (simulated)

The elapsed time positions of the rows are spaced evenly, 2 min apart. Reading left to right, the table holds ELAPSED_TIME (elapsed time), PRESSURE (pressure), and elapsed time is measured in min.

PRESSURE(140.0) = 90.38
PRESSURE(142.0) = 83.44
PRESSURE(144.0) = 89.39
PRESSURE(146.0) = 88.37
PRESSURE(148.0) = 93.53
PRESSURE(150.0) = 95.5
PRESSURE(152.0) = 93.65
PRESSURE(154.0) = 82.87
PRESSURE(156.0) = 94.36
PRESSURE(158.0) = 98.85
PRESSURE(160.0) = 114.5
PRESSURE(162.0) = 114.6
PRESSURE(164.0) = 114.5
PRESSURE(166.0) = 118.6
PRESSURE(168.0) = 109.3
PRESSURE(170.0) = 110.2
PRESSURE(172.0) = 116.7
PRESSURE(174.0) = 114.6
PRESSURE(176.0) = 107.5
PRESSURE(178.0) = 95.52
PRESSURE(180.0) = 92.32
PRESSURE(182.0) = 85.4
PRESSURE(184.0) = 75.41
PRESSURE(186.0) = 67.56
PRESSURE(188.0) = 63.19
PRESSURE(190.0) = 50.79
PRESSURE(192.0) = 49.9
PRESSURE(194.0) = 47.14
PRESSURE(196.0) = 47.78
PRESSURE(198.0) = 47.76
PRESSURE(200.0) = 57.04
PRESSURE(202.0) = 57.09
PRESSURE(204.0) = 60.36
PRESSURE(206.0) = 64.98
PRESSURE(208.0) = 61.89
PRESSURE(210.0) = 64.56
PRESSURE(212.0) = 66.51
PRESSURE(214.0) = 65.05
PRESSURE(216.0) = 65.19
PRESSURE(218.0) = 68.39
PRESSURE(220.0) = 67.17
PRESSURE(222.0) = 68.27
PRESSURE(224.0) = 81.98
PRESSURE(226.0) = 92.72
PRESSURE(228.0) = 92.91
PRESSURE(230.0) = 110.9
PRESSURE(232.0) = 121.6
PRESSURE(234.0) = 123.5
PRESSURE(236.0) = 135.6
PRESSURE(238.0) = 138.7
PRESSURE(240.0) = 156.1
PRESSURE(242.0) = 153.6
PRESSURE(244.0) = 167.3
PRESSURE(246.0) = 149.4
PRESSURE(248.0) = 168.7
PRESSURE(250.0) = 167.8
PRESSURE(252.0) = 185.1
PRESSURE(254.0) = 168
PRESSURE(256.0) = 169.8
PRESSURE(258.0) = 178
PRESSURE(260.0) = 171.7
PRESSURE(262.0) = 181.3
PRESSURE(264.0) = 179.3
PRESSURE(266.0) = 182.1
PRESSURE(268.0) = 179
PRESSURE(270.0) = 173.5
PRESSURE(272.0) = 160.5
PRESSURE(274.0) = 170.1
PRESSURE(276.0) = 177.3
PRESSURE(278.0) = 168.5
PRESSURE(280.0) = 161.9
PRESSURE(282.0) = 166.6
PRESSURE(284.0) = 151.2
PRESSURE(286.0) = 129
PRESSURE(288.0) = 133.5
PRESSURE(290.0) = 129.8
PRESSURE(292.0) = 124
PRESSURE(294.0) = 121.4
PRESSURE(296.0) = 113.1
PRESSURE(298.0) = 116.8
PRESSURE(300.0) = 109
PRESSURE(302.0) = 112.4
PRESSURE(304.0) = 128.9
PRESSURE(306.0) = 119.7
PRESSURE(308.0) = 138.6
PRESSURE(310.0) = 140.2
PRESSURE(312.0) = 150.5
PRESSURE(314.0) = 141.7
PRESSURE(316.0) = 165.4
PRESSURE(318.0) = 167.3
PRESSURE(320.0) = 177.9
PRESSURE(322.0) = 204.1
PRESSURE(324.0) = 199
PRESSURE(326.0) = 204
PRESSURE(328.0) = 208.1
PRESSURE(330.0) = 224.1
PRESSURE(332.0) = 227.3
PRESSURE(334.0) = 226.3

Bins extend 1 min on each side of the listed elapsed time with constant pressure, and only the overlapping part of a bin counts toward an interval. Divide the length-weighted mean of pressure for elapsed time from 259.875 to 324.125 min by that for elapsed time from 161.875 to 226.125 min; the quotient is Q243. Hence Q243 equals 1.97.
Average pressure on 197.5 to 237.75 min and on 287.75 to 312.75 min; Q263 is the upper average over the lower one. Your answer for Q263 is 1.57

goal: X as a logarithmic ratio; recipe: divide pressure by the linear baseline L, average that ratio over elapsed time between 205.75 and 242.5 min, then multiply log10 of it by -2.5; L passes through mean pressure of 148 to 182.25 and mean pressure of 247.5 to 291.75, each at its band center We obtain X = 0.428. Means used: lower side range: 104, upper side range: 165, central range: 94.5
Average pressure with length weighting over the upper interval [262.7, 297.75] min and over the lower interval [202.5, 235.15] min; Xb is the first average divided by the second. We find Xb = 1.93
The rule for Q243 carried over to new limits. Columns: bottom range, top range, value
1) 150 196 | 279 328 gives 1.62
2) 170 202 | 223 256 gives 1.85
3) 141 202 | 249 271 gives 2.03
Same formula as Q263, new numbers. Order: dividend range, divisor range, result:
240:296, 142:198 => 1.80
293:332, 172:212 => 2.23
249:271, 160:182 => 1.62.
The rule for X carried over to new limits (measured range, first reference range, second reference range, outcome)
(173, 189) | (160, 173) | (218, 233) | 0.23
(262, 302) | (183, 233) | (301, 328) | -0.16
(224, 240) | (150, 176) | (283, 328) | 0.08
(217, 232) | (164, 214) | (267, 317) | 0.17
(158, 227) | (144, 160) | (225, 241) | 0.31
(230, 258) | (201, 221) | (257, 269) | -0.13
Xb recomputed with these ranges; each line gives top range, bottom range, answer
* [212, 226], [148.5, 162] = 0.72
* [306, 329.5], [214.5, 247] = 1.54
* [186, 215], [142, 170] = 0.58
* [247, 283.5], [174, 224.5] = 2.54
